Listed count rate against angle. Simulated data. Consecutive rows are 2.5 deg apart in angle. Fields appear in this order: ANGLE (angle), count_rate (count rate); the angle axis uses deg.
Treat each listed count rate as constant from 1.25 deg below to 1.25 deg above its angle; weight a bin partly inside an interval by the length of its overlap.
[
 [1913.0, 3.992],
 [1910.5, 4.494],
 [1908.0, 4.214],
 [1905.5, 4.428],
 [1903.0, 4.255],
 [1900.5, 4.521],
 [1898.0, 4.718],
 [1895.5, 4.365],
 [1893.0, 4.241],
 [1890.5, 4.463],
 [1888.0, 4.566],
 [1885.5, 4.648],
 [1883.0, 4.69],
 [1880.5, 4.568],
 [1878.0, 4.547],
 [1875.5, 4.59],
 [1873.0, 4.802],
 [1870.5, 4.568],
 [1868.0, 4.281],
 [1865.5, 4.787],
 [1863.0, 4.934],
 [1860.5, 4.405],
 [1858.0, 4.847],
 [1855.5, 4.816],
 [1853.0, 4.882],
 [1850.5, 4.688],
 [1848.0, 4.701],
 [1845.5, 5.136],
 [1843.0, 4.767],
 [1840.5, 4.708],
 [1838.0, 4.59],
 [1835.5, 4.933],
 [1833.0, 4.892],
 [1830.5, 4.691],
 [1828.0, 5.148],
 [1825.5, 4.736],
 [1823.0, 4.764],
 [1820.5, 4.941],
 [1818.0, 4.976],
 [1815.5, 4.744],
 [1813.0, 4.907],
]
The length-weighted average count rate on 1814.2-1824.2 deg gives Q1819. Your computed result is 4.86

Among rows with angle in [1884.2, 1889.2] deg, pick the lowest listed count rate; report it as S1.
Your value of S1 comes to 4.566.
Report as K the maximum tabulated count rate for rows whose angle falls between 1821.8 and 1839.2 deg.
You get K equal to 5.148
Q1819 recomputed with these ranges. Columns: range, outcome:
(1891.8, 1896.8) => 4.31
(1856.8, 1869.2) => 4.65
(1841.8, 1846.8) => 4.95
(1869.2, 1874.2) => 4.68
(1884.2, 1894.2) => 4.48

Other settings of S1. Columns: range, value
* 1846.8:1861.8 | 4.405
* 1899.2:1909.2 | 4.214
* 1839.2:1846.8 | 4.708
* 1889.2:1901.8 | 4.241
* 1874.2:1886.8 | 4.547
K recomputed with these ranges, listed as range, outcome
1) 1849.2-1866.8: 4.934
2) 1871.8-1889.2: 4.802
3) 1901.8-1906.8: 4.428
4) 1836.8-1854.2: 5.136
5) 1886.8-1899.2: 4.718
